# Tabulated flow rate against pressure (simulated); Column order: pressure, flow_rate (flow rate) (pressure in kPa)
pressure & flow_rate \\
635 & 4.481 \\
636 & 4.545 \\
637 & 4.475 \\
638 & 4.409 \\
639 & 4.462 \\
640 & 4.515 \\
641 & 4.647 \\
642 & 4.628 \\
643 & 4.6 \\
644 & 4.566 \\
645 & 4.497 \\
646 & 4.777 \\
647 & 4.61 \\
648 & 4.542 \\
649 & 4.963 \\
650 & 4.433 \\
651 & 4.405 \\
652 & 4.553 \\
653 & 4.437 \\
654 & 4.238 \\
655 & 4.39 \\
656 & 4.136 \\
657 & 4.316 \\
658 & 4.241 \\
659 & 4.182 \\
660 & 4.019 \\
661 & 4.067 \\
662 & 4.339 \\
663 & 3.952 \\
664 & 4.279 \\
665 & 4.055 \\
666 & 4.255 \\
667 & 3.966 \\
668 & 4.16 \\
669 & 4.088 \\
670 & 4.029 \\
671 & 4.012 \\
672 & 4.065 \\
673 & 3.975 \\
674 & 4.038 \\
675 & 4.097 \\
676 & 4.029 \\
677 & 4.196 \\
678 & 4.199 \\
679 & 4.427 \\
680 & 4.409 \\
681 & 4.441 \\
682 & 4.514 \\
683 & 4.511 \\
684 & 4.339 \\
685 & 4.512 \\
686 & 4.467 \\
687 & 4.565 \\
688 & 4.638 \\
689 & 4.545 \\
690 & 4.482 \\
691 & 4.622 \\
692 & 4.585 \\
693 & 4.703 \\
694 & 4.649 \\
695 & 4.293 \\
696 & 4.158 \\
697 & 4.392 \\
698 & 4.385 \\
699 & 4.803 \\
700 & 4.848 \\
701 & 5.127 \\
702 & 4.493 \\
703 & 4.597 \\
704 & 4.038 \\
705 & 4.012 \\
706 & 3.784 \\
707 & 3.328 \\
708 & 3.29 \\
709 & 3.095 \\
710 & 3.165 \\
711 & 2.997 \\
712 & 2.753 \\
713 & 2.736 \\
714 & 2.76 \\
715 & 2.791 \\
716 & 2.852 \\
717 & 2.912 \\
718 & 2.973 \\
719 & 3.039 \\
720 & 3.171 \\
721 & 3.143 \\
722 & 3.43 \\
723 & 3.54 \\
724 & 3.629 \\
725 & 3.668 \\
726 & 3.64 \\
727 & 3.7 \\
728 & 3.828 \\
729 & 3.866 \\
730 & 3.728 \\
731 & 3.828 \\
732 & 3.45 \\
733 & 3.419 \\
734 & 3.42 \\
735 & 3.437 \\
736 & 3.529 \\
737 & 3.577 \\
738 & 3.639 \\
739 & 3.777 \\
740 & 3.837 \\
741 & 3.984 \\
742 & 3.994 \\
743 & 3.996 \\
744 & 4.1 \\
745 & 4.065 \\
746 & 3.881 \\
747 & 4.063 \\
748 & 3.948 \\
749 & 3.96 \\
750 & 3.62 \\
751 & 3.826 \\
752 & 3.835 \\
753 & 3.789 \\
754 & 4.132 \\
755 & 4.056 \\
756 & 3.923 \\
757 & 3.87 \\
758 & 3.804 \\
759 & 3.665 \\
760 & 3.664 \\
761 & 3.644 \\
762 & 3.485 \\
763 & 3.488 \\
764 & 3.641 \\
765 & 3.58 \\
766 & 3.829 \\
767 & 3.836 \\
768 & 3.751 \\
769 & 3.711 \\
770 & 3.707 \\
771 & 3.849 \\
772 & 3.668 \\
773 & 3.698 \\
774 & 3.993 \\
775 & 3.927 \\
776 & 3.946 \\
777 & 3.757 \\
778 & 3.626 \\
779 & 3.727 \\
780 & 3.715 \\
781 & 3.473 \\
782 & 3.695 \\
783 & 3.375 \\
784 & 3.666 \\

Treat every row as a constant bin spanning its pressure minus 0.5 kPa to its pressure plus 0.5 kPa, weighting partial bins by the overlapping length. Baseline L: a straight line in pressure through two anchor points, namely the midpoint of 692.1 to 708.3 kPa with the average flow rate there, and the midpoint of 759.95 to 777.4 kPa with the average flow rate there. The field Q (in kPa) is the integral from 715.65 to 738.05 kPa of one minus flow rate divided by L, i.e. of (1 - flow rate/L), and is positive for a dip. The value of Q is 3.49 kPa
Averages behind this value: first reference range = 4.33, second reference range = 3.73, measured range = 3.45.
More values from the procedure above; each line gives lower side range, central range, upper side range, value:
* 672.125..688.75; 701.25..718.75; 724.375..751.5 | 3.0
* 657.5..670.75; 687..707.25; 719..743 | -3.0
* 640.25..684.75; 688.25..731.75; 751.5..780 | 3.1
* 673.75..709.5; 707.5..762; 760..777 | 5.7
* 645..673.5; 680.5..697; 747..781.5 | -1.5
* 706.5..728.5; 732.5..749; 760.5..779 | -1.7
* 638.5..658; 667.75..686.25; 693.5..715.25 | -0.3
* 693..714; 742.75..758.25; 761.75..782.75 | -0.6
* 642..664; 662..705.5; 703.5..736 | -5.0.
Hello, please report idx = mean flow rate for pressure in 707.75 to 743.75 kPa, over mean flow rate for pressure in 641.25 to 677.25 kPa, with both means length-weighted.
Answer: 0.8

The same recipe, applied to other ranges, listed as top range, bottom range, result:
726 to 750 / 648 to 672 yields 0.89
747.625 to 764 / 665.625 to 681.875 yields 0.91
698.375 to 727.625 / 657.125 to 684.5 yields 0.84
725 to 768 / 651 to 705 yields 0.87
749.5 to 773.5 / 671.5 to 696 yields 0.86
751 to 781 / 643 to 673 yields 0.88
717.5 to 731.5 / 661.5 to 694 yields 0.82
